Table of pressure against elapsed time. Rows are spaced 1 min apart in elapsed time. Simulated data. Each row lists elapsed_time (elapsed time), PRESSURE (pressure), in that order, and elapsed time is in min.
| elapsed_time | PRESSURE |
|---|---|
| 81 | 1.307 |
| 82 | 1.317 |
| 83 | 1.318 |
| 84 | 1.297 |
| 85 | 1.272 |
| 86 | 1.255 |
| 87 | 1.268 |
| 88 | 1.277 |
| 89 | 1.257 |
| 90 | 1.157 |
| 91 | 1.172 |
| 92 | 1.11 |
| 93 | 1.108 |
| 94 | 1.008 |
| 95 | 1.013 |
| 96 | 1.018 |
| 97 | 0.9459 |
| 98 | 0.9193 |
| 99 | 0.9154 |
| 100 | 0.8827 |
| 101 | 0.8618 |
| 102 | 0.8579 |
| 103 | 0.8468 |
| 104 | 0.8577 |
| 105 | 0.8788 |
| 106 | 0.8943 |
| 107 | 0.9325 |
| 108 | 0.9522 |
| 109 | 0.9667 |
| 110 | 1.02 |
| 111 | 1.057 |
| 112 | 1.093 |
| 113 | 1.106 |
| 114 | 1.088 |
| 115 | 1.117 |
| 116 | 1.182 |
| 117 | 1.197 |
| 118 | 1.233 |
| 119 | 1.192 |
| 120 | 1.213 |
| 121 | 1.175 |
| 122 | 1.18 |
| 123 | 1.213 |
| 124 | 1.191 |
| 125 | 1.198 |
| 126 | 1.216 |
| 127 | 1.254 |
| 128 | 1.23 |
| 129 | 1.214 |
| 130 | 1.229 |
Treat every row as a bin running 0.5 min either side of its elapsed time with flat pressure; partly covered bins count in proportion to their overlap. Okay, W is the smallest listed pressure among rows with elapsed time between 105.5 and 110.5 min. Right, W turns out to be 0.8943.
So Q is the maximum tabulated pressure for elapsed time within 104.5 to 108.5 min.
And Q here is 0.9522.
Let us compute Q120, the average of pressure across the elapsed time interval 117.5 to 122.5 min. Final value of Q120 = 1.2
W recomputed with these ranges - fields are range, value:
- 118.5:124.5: 1.175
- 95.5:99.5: 0.9154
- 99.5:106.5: 0.8468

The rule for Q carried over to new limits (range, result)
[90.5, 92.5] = 1.172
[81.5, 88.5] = 1.318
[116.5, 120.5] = 1.233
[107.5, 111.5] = 1.057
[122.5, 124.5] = 1.213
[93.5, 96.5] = 1.018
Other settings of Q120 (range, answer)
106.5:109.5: 0.95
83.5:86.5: 1.27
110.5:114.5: 1.09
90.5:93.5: 1.13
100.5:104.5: 0.856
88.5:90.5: 1.21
